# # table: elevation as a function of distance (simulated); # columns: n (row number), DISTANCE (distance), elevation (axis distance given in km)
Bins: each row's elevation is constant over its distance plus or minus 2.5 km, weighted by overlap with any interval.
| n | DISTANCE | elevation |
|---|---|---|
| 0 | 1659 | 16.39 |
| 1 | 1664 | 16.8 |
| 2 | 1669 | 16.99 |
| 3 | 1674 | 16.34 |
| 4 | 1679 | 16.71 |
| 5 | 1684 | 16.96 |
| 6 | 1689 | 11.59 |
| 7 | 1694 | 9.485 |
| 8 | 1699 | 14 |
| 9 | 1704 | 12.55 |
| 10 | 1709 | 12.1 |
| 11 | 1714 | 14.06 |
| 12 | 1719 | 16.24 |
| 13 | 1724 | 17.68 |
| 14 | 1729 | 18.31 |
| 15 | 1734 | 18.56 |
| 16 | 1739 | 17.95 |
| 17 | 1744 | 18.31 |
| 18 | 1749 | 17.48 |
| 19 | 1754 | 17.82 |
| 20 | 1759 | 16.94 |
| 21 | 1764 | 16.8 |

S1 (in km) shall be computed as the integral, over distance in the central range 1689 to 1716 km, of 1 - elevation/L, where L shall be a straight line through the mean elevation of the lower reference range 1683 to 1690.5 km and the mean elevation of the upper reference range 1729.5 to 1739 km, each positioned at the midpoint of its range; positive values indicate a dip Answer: 5.5 km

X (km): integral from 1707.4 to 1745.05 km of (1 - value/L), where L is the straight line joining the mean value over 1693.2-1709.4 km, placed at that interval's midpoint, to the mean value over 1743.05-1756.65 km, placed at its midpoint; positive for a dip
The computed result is -3.8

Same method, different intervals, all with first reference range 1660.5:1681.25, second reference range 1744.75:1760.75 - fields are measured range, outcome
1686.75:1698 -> 4.0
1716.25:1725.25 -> 0.2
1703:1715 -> 3.0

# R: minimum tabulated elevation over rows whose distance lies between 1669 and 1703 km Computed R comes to 9.485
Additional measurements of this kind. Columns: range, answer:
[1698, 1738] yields 12.1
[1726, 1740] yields 17.95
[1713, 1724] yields 14.06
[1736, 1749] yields 17.48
